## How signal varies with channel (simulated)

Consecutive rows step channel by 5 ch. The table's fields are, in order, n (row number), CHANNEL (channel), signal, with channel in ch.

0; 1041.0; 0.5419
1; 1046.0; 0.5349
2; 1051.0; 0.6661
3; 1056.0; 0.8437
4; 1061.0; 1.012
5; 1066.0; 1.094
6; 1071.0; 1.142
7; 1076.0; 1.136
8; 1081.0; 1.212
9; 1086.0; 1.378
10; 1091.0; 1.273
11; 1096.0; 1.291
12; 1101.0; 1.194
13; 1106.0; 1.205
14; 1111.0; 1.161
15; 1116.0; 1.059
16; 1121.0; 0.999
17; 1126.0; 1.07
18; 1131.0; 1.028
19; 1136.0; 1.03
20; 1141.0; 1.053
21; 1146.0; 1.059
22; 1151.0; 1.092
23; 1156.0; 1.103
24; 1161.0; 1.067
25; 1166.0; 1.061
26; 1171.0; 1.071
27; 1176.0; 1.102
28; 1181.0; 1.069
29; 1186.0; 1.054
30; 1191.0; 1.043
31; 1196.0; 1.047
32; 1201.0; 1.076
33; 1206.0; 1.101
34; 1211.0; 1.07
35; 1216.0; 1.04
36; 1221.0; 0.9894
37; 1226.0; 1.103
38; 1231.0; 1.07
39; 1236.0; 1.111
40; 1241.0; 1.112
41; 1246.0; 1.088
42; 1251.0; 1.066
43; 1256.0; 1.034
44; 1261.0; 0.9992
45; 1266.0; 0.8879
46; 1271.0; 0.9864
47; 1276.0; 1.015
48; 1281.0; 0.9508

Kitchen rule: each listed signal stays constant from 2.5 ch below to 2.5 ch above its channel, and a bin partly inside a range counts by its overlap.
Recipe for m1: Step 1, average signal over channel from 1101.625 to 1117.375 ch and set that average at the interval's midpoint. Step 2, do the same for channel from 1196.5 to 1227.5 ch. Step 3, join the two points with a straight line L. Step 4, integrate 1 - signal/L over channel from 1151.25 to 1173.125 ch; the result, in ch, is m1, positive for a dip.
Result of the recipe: 0.57 ch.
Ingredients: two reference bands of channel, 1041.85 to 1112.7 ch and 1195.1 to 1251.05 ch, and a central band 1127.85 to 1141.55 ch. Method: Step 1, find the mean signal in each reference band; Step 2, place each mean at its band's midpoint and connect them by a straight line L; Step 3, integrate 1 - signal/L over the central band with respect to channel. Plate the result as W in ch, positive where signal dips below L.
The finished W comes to 0.4 ch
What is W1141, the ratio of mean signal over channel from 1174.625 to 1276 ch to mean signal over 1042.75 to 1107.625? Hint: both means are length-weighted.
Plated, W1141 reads 0.98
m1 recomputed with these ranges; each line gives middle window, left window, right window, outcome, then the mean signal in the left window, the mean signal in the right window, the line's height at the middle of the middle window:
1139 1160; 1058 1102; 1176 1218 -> 0.7 ch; 1.19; 1.07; 1.12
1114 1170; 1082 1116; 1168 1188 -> 4.3 ch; 1.23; 1.07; 1.15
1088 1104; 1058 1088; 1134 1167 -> -1.8 ch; 1.15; 1.07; 1.13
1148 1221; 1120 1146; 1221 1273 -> -1.9 ch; 1.04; 1.04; 1.04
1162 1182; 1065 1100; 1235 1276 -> 0.9 ch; 1.22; 1.03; 1.12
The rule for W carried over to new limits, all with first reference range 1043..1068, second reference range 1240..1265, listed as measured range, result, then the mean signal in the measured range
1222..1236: -0.84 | 1.08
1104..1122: -4.62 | 1.11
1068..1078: -3.55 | 1.14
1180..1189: -0.85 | 1.06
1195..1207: -1.07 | 1.07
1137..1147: -1.44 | 1.05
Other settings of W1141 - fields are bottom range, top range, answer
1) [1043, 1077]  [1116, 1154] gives 1.16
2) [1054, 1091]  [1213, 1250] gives 0.95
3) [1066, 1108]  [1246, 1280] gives 0.82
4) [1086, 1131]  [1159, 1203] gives 0.92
